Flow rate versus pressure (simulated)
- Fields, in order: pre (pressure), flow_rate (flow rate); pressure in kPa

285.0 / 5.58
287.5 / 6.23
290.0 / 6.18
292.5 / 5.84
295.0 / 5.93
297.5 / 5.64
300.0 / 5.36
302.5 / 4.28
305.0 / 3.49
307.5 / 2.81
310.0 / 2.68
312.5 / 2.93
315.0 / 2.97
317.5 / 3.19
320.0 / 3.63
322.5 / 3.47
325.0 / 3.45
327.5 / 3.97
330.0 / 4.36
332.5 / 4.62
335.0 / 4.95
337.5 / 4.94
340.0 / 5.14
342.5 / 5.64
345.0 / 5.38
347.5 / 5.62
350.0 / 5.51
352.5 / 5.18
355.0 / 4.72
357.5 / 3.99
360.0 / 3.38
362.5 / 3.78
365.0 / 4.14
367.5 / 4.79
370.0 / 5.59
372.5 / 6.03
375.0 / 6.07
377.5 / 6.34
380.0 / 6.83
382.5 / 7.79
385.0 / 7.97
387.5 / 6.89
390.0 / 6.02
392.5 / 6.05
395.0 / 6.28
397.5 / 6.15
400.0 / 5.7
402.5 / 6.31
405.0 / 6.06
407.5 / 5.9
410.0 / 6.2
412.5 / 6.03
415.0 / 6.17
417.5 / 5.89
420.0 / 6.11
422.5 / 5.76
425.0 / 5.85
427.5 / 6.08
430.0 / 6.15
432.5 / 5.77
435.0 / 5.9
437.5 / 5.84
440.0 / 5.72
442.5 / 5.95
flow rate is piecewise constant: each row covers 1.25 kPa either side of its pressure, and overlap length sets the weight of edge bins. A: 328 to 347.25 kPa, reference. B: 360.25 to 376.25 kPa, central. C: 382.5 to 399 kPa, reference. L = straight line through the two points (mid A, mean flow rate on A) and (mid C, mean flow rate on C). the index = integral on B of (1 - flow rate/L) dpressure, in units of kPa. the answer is 2.7 kPa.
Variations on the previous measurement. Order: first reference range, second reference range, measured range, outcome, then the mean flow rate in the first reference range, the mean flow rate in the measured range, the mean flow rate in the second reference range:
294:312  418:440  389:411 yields -2.16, 4.23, 6.07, 5.92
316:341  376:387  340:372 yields 4.46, 4.15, 4.85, 7.18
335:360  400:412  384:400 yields -1.81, 5.03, 6.47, 6.07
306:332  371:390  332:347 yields -2.15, 3.38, 5.16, 6.77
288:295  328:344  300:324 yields 9.27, 6.02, 3.38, 4.9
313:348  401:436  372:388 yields -4.86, 4.32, 6.88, 6.01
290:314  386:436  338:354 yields -0.94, 4.41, 5.38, 6.07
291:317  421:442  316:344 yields 1.51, 4.18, 4.3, 5.89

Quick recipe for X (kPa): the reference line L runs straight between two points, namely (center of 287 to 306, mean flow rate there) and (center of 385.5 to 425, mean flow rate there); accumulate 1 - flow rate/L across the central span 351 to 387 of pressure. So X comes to 2.4 kPa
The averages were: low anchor 5.36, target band 5.5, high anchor 6.13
